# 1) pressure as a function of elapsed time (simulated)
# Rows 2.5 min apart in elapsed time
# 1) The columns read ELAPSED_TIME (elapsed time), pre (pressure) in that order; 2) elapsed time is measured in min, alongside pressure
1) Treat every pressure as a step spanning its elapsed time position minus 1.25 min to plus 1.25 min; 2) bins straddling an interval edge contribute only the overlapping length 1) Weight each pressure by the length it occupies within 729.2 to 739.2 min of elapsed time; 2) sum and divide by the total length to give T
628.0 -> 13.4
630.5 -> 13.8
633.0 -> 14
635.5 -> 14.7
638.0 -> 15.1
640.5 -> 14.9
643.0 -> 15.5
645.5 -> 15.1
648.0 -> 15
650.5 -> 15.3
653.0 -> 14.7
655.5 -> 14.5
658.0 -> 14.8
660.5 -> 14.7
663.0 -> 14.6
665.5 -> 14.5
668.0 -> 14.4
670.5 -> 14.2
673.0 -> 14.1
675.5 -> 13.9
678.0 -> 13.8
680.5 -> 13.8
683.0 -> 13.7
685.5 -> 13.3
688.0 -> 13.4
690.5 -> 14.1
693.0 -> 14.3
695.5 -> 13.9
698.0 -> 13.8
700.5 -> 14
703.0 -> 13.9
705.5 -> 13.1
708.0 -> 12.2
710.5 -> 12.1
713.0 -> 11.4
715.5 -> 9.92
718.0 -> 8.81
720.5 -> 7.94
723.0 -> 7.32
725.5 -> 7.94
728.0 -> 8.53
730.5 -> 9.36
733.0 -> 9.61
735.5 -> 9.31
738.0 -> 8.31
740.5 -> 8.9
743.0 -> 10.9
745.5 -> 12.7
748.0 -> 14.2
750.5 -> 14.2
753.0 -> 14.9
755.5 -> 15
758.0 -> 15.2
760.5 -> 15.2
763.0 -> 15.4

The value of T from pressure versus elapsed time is 9.15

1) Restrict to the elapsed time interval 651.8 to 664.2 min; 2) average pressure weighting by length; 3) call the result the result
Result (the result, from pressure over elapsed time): 14.7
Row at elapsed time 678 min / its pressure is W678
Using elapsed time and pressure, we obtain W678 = 13.8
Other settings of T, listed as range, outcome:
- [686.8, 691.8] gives 13.8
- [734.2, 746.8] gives 10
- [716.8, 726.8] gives 8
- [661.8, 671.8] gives 14.4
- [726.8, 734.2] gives 9.17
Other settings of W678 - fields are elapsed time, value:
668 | 14.4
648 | 15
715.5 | 9.92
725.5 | 7.94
